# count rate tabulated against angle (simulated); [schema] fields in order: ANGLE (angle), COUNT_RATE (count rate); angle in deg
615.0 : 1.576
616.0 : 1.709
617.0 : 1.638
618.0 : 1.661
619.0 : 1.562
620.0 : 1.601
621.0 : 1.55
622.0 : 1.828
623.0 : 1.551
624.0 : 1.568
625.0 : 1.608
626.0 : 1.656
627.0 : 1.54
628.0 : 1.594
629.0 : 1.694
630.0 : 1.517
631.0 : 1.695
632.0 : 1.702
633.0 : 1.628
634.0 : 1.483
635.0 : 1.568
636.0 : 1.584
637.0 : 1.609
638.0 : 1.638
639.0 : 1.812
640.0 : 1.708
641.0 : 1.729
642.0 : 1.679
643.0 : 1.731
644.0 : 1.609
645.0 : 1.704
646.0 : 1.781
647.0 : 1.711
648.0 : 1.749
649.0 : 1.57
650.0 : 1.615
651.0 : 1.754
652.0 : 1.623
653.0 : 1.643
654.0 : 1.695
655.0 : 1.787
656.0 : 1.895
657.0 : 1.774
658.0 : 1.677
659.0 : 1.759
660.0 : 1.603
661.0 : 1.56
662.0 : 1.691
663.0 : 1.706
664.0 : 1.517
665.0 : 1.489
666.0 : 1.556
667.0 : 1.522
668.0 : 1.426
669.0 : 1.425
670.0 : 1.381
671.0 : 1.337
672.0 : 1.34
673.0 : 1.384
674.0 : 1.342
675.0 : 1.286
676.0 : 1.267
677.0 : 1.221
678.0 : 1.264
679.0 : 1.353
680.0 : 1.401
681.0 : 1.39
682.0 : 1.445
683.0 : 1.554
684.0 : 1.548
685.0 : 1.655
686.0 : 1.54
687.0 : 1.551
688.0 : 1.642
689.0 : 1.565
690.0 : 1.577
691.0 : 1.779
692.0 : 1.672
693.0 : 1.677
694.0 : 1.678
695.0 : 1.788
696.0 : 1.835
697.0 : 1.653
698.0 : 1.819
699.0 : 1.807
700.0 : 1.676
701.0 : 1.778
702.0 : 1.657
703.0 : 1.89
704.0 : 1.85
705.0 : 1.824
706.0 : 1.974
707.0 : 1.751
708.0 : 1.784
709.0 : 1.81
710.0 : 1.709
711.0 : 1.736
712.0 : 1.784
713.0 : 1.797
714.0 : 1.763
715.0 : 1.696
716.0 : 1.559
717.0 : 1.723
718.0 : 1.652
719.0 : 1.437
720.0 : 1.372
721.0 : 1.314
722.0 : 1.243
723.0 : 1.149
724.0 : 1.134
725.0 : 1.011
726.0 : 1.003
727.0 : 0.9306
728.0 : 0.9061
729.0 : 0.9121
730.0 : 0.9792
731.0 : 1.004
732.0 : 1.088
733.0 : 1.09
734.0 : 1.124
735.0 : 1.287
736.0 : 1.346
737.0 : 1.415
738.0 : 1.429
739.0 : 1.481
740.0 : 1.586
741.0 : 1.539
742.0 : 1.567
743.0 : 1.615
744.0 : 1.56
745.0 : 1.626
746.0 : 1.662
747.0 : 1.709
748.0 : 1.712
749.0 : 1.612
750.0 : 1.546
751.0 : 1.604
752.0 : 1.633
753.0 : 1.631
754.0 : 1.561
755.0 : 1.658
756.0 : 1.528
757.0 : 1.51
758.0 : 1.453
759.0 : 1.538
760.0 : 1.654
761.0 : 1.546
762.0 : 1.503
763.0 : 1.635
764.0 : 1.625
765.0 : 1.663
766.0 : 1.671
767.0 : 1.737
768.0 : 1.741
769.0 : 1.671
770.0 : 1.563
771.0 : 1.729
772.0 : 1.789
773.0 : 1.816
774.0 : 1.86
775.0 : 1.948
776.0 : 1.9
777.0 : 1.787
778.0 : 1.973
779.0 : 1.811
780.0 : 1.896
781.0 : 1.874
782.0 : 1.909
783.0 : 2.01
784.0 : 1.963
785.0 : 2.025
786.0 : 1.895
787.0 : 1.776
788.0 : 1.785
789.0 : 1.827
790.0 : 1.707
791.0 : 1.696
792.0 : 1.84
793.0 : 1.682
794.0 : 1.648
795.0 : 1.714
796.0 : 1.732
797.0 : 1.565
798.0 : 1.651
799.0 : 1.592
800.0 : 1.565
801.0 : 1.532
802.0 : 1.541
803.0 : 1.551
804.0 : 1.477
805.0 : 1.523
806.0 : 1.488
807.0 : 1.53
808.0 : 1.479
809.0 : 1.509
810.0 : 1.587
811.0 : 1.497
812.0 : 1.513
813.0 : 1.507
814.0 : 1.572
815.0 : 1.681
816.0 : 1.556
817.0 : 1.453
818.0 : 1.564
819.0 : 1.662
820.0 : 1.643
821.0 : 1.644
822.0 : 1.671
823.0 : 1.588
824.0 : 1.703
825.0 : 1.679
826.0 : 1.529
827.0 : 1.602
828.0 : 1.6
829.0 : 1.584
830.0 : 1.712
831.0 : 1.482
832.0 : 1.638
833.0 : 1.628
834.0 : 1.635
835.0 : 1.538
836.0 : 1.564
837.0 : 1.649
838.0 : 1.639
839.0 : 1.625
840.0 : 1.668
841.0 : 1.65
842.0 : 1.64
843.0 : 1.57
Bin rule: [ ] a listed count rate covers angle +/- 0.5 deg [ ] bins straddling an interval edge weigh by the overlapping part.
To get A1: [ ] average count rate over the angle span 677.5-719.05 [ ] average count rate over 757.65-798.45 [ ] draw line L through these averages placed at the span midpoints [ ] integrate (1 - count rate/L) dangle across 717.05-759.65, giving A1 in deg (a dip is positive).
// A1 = 8.1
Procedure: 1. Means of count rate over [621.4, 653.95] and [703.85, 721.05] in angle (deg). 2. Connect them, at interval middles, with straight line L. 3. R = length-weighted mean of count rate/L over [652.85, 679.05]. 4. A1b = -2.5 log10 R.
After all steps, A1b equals 0.11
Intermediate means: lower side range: 1.65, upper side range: 1.7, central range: 1.52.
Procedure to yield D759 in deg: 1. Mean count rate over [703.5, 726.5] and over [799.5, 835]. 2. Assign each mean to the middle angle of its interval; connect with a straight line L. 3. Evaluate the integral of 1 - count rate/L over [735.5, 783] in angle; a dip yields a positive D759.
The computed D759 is -2.67 deg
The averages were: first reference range 1.57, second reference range 1.57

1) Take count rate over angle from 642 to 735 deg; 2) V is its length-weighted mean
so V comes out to 1.54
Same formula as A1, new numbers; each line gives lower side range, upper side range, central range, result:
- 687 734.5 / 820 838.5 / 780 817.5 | -1.7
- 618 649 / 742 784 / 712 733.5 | 5.0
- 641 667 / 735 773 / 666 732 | 5.4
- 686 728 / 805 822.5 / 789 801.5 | -0.8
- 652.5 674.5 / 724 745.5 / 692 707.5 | -4.0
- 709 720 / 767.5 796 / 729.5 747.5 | 3.5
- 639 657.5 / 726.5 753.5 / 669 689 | 2.3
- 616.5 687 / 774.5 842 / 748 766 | 0.5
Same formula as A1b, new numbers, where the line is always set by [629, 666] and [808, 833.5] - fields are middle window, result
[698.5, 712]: -0.09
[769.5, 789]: -0.16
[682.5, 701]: -0.02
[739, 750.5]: 0.01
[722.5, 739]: 0.40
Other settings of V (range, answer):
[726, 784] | 1.56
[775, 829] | 1.68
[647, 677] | 1.56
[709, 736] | 1.33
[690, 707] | 1.77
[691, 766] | 1.54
